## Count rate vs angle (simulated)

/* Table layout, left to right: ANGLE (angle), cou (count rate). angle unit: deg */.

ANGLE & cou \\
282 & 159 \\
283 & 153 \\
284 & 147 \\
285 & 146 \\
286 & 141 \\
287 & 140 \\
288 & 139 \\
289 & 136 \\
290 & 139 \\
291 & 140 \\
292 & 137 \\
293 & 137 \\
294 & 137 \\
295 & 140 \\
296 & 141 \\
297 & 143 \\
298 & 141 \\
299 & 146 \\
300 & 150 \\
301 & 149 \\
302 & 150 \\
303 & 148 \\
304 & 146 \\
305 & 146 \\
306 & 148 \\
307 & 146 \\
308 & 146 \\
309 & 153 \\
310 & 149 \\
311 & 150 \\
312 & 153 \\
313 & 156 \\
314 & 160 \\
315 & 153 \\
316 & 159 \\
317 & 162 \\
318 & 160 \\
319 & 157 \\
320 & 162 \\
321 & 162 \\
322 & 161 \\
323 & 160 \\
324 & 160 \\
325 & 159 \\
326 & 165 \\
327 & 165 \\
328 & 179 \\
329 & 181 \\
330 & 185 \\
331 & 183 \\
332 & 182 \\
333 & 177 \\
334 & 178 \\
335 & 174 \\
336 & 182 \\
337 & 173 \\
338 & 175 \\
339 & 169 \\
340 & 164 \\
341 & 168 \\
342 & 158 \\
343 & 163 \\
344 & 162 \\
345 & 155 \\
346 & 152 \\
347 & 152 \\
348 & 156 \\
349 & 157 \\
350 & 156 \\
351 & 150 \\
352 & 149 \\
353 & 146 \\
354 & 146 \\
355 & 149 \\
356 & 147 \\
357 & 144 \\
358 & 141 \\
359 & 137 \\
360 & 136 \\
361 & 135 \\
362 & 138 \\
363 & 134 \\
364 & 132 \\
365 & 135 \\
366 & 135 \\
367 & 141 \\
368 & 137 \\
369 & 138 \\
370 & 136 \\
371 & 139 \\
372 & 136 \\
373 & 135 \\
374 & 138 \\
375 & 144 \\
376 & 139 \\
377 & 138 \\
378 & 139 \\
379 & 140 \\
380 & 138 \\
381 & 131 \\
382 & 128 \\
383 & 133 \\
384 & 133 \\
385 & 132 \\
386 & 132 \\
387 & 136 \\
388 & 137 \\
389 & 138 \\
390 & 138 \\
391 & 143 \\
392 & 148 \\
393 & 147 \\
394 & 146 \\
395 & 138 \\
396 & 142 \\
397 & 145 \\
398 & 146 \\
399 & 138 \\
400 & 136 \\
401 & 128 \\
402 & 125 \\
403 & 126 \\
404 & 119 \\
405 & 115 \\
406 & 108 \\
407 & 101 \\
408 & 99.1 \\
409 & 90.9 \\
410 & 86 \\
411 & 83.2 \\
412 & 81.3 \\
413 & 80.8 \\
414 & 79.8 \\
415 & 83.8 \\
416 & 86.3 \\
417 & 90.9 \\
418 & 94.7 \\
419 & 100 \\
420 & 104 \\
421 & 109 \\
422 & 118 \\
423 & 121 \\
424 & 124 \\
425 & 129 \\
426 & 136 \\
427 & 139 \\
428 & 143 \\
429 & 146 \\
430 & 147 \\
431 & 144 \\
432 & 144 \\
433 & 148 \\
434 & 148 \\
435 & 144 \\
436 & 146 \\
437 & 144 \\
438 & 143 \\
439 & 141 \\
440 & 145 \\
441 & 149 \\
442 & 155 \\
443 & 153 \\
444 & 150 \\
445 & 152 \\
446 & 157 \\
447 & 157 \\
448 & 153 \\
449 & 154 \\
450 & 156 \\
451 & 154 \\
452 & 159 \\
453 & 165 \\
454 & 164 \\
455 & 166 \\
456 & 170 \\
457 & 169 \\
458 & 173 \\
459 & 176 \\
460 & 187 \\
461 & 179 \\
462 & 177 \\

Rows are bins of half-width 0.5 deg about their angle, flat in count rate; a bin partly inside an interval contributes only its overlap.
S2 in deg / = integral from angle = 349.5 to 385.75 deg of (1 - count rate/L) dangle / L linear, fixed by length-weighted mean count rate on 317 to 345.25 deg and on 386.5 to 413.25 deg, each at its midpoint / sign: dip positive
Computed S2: 1.4 deg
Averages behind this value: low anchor 169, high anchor 123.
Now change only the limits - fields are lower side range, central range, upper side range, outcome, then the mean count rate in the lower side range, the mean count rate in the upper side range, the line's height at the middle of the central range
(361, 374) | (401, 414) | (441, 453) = 3.93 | 136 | 155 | 146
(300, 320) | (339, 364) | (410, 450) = -0.97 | 152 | 129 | 144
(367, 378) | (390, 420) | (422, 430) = 4.73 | 138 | 134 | 136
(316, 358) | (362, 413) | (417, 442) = 5.97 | 163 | 133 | 147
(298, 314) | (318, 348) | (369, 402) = -4.55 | 149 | 138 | 145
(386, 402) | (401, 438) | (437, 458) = 7.75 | 140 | 156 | 147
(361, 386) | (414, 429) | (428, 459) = 3.58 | 136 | 153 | 148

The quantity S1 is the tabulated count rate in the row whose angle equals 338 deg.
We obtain 175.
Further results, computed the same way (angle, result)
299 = 146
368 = 137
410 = 86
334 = 178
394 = 146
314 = 160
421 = 109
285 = 146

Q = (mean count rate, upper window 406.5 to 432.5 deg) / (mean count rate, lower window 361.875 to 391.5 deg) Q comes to 0.8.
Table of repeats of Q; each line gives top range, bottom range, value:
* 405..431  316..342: 0.64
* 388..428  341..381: 0.82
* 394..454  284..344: 0.83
